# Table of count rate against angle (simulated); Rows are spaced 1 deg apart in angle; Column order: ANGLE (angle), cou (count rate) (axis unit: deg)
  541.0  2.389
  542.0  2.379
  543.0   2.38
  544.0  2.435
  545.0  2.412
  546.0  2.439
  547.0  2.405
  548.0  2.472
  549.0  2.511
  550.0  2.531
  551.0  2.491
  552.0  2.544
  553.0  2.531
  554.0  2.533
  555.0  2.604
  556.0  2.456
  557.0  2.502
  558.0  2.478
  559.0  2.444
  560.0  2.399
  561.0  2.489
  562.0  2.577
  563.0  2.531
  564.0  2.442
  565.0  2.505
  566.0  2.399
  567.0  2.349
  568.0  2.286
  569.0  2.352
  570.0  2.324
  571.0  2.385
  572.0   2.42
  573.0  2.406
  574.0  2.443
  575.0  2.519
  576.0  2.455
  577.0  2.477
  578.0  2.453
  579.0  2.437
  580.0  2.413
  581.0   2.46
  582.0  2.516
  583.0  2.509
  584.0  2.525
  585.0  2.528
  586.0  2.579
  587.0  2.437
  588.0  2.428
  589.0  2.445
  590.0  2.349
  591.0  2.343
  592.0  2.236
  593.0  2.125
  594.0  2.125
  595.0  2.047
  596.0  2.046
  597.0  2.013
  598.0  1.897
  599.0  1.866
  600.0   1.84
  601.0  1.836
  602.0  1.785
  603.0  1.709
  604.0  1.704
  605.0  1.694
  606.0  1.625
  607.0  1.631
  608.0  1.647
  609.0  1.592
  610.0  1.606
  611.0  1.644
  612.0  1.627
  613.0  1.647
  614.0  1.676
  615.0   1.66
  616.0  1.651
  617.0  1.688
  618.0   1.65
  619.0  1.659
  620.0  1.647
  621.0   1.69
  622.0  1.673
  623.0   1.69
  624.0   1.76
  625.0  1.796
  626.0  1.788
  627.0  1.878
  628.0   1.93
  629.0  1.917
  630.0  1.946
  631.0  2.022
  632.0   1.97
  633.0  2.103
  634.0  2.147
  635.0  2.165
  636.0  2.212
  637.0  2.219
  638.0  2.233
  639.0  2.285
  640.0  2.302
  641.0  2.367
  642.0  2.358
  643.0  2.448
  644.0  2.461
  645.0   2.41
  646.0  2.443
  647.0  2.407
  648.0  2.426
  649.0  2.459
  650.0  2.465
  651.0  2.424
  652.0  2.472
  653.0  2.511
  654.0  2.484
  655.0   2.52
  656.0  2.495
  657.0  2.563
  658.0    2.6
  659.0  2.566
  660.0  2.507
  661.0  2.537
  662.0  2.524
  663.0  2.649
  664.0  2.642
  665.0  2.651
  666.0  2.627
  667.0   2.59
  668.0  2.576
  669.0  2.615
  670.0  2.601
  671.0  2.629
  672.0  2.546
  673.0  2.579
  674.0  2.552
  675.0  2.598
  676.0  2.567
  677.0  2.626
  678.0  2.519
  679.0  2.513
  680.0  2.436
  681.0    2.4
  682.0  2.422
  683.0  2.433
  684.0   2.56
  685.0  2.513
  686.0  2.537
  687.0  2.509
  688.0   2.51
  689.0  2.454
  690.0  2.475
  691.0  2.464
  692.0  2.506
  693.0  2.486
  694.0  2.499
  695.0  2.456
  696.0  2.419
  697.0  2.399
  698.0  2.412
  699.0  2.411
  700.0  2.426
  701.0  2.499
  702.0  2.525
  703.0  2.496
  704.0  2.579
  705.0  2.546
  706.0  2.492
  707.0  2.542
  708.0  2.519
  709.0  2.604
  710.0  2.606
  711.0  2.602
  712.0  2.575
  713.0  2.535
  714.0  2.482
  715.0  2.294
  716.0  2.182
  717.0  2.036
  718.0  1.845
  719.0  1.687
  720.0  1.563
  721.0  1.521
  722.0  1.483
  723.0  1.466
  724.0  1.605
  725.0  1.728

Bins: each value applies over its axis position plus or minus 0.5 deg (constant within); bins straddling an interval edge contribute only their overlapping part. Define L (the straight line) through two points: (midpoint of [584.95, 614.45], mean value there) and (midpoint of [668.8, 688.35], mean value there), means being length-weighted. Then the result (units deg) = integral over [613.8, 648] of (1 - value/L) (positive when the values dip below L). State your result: 2.7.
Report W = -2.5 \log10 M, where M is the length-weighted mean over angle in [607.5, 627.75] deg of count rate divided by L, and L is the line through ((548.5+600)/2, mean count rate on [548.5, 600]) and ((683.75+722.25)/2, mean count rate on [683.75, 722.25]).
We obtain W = 0.38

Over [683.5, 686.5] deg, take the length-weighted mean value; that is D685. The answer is 2.54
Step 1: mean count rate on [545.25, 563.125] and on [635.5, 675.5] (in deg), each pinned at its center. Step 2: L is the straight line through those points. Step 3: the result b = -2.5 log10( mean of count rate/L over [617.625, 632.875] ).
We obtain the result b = 0.35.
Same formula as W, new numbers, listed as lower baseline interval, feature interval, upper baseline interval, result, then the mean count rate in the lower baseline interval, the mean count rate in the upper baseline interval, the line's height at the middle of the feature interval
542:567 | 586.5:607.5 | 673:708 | 0.23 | 2.47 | 2.5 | 2.48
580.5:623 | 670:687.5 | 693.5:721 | -0.13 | 1.95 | 2.36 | 2.25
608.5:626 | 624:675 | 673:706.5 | -0.16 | 1.67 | 2.49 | 2.04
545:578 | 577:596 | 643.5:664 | 0.04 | 2.46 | 2.5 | 2.47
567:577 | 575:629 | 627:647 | 0.17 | 2.4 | 2.2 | 2.31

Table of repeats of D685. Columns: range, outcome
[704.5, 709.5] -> 2.54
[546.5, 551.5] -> 2.48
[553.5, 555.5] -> 2.57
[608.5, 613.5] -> 1.62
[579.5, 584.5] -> 2.48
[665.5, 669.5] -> 2.6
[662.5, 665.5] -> 2.65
